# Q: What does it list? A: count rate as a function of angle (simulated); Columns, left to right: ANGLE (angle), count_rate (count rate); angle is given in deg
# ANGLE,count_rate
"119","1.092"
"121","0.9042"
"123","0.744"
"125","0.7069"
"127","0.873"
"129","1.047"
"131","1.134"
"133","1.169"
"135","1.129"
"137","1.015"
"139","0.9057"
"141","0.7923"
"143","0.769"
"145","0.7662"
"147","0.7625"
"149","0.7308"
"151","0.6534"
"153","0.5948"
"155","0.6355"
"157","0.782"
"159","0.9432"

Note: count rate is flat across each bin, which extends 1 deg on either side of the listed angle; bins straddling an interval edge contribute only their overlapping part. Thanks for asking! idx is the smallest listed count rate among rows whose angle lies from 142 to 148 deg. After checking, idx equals 0.7625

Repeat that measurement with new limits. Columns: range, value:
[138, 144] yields 0.769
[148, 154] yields 0.5948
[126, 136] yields 0.873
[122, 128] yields 0.7069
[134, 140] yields 0.9057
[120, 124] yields 0.744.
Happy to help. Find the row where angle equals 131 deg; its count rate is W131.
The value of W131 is 1.134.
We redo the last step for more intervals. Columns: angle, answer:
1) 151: 0.6534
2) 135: 1.129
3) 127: 0.873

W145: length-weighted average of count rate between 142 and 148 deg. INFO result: 0.766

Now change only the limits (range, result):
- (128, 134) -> 1.12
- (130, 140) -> 1.07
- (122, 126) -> 0.725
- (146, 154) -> 0.685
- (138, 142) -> 0.849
